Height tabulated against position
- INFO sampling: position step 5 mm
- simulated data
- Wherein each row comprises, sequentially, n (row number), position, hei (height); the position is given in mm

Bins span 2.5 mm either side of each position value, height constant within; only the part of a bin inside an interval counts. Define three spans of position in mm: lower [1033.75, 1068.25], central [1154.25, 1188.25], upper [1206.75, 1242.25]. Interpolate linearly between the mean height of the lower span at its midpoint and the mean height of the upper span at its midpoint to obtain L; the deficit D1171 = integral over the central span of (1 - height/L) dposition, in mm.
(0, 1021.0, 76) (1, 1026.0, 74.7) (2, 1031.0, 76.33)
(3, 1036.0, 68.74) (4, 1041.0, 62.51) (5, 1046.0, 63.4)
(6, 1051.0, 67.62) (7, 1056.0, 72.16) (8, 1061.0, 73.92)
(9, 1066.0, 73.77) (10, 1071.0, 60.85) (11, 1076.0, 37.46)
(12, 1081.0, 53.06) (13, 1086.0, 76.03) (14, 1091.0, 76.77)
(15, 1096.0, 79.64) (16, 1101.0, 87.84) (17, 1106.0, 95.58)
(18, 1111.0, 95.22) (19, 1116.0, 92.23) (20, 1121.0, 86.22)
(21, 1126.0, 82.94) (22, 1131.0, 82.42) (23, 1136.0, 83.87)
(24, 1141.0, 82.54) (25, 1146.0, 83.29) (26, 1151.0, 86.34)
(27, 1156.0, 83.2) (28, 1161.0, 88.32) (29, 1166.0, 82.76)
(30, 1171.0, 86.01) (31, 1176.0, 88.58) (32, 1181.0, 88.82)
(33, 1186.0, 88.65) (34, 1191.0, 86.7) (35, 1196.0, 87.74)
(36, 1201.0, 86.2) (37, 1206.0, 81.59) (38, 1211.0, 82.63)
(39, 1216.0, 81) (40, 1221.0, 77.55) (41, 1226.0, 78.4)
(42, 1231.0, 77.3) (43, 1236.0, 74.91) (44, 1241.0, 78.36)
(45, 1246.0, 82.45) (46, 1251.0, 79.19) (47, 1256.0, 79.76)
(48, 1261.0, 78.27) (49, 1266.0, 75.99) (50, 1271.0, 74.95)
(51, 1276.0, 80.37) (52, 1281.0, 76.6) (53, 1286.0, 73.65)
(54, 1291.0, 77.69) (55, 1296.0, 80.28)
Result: -4.9 mm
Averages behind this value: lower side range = 68.8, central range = 86.7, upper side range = 78.7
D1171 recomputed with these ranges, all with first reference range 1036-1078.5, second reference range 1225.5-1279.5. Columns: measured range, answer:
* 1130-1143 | -2.4 mm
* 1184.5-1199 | -2.7 mm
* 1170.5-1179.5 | -1.9 mm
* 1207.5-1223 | -1.0 mm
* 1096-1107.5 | -3.6 mm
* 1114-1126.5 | -3.4 mm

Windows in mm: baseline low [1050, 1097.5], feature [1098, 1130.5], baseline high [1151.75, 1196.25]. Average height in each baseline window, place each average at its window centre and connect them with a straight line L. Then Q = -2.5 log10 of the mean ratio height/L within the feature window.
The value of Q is -0.19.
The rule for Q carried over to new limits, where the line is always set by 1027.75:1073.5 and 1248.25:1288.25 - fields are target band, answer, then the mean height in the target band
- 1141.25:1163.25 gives -0.167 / 85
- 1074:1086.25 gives 0.314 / 52.5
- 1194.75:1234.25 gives -0.083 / 81.2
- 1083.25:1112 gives -0.191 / 84.4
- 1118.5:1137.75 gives -0.167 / 83.9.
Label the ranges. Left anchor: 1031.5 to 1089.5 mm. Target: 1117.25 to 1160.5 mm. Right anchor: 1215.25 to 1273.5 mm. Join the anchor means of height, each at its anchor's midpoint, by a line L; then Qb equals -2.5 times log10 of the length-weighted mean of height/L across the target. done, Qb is -0.19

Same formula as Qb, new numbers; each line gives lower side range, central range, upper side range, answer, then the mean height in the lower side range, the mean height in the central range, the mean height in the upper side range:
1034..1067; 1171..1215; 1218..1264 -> -0.137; 68.7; 86.2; 78.5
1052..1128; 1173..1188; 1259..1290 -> -0.162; 76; 88.6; 76.7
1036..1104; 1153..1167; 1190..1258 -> -0.127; 68.3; 85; 80.9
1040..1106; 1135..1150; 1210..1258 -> -0.139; 69.2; 83.5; 79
